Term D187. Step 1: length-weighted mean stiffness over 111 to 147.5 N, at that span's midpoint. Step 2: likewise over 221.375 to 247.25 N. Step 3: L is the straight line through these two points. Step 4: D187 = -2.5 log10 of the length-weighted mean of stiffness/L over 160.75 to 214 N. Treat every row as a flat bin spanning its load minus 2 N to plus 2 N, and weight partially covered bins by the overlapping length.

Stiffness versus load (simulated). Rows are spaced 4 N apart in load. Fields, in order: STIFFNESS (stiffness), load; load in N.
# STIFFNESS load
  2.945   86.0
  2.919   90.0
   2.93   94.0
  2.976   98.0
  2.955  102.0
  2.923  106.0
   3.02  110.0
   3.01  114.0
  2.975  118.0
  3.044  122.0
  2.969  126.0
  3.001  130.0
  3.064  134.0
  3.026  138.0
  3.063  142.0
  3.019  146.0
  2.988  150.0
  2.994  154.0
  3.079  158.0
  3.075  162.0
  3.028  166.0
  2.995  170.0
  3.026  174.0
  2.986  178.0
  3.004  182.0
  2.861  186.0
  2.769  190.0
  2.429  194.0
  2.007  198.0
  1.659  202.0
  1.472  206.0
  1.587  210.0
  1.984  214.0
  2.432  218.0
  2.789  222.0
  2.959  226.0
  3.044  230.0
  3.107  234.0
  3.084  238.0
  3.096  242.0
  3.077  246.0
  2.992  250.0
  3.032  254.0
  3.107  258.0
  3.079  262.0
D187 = 0.21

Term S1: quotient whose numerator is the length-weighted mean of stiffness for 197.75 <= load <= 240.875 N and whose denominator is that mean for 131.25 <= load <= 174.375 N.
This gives 0.79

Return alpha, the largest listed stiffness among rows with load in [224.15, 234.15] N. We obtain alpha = 3.107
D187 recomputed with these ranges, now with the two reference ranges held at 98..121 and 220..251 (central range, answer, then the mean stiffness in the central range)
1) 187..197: 0.172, 2.57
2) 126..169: -0.014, 3.03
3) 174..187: 0.012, 2.97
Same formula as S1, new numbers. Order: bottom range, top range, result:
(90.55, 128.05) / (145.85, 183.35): 1.01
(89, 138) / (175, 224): 0.79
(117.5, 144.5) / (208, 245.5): 0.89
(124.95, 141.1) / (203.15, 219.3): 0.61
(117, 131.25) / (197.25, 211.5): 0.55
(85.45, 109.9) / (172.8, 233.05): 0.84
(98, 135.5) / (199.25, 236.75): 0.78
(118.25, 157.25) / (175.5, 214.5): 0.76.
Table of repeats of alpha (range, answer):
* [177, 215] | 3.004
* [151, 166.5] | 3.079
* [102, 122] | 3.044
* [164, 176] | 3.028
